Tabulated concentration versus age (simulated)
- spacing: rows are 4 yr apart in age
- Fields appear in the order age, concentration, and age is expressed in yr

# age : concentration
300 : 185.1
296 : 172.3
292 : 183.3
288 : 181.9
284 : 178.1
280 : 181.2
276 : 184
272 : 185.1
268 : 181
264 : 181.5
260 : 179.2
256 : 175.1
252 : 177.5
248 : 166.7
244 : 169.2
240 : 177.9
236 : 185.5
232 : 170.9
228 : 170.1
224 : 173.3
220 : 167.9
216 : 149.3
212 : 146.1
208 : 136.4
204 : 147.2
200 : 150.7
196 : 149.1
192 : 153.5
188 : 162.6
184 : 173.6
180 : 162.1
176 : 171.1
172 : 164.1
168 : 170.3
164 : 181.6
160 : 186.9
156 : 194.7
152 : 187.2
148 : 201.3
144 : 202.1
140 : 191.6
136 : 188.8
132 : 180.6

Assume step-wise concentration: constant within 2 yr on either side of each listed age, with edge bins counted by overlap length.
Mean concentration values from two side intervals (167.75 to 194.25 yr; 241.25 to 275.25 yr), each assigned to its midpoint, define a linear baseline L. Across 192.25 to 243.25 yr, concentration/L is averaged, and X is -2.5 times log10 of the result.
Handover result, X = 0.069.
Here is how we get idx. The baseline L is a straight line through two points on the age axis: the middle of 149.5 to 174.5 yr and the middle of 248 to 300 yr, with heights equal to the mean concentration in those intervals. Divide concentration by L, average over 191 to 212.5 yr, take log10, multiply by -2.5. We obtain 0.22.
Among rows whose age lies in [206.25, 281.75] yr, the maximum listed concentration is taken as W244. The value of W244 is 185.5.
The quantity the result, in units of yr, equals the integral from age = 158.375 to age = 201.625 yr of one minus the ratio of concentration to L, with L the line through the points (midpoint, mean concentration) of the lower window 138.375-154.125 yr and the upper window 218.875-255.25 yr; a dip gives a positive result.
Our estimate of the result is 5.0 yr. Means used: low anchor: 196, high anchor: 173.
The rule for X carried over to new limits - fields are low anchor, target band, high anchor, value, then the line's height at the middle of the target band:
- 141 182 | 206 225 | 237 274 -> 0.17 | 179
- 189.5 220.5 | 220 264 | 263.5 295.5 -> -0.06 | 165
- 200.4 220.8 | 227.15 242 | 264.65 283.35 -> -0.10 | 161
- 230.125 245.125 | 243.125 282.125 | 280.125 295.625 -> 0.00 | 178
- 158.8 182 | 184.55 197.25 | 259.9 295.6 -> 0.11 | 174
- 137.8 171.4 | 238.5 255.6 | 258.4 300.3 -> 0.06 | 183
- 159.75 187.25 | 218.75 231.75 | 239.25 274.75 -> 0.03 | 175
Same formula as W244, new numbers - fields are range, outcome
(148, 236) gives 201.3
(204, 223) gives 167.9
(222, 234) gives 173.3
